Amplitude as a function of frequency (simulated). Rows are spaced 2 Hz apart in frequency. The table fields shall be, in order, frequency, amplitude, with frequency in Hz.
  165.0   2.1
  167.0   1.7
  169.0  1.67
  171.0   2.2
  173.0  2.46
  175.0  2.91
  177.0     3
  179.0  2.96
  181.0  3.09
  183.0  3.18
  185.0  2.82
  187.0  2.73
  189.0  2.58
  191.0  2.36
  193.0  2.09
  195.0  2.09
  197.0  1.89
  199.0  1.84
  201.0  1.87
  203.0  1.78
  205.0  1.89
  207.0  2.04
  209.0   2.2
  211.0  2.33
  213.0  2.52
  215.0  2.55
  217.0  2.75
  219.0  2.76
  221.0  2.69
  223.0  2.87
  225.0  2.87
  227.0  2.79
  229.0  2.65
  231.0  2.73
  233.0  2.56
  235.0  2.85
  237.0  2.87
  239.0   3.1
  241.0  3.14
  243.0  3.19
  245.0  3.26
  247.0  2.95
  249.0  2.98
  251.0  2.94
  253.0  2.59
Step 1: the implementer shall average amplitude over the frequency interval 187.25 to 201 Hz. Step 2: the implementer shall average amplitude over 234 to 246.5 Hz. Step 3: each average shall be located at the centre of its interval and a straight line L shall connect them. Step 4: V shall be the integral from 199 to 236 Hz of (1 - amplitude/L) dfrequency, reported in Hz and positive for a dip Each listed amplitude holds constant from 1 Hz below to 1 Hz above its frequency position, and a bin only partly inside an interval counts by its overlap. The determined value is 2.3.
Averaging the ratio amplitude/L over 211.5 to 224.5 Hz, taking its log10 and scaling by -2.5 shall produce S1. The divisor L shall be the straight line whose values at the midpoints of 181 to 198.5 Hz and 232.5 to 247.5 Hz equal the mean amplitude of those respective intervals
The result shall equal 0.04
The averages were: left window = 2.49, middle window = 2.68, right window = 3.01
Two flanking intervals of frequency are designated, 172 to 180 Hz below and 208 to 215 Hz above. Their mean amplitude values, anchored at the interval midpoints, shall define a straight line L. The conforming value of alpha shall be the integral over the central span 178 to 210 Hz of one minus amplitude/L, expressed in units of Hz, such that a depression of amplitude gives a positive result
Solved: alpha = 3.41 Hz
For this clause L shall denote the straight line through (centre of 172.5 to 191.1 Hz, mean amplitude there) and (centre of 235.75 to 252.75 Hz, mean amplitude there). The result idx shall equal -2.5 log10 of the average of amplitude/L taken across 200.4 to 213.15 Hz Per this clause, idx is 0.37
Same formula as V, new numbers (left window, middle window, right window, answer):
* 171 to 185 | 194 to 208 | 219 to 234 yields 4.5 Hz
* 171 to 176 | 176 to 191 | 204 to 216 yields -2.2 Hz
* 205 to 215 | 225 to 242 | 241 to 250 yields -0.1 Hz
